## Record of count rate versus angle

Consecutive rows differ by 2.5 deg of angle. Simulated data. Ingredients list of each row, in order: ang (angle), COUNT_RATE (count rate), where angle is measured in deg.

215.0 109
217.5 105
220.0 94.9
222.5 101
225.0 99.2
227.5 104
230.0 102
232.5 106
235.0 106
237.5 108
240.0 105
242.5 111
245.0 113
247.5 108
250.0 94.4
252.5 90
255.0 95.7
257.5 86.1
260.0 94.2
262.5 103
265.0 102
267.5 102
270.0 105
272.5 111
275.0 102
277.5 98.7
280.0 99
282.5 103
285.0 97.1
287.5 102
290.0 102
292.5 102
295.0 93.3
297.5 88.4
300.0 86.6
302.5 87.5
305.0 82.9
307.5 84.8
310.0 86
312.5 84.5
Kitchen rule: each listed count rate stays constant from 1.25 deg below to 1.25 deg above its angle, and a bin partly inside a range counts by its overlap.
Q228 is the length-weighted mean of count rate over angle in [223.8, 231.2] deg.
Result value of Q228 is 102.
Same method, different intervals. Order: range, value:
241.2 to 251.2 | 107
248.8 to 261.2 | 92.1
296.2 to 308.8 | 86.1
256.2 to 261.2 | 90.2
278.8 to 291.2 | 101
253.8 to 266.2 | 96.2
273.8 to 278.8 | 100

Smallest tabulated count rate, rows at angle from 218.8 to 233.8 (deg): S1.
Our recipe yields 94.9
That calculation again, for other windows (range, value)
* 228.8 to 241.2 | 102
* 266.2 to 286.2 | 97.1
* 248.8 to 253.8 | 90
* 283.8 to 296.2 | 93.3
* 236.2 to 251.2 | 94.4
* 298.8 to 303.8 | 86.6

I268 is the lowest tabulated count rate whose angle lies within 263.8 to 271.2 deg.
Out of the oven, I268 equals 102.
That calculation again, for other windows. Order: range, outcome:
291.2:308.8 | 82.9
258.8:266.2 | 94.2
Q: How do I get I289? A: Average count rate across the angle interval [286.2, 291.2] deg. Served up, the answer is 102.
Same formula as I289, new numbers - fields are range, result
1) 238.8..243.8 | 108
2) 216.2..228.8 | 101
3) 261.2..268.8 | 102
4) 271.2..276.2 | 107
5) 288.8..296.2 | 99.1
